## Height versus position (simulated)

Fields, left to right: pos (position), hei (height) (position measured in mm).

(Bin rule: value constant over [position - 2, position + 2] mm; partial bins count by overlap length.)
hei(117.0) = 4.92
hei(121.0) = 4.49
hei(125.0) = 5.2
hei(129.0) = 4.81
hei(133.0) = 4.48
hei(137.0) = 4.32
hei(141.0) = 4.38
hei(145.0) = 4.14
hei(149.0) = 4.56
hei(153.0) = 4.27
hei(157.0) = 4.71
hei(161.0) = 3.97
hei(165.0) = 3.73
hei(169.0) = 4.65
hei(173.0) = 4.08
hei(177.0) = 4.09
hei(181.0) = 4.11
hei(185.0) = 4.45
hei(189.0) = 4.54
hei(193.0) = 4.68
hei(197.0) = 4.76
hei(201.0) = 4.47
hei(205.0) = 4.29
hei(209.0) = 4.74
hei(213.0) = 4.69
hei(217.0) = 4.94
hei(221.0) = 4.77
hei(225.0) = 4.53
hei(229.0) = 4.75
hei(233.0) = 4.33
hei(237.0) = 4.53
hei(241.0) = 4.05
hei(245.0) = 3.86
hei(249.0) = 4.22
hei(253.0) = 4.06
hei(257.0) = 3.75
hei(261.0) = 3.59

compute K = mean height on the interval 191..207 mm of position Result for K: 4.55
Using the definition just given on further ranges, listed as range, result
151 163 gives 4.32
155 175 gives 4.23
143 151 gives 4.35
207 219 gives 4.79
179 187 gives 4.28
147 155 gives 4.41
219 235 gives 4.6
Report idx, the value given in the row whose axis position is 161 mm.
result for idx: 3.97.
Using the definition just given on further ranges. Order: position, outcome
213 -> 4.69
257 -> 3.75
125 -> 5.2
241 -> 4.05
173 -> 4.08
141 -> 4.38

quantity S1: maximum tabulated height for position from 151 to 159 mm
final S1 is 4.71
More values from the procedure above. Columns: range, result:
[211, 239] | 4.94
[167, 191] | 4.65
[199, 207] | 4.47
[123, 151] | 5.2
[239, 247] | 4.05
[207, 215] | 4.74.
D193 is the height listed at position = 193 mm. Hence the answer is 4.68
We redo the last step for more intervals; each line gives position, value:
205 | 4.29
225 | 4.53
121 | 4.49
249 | 4.22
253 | 4.06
